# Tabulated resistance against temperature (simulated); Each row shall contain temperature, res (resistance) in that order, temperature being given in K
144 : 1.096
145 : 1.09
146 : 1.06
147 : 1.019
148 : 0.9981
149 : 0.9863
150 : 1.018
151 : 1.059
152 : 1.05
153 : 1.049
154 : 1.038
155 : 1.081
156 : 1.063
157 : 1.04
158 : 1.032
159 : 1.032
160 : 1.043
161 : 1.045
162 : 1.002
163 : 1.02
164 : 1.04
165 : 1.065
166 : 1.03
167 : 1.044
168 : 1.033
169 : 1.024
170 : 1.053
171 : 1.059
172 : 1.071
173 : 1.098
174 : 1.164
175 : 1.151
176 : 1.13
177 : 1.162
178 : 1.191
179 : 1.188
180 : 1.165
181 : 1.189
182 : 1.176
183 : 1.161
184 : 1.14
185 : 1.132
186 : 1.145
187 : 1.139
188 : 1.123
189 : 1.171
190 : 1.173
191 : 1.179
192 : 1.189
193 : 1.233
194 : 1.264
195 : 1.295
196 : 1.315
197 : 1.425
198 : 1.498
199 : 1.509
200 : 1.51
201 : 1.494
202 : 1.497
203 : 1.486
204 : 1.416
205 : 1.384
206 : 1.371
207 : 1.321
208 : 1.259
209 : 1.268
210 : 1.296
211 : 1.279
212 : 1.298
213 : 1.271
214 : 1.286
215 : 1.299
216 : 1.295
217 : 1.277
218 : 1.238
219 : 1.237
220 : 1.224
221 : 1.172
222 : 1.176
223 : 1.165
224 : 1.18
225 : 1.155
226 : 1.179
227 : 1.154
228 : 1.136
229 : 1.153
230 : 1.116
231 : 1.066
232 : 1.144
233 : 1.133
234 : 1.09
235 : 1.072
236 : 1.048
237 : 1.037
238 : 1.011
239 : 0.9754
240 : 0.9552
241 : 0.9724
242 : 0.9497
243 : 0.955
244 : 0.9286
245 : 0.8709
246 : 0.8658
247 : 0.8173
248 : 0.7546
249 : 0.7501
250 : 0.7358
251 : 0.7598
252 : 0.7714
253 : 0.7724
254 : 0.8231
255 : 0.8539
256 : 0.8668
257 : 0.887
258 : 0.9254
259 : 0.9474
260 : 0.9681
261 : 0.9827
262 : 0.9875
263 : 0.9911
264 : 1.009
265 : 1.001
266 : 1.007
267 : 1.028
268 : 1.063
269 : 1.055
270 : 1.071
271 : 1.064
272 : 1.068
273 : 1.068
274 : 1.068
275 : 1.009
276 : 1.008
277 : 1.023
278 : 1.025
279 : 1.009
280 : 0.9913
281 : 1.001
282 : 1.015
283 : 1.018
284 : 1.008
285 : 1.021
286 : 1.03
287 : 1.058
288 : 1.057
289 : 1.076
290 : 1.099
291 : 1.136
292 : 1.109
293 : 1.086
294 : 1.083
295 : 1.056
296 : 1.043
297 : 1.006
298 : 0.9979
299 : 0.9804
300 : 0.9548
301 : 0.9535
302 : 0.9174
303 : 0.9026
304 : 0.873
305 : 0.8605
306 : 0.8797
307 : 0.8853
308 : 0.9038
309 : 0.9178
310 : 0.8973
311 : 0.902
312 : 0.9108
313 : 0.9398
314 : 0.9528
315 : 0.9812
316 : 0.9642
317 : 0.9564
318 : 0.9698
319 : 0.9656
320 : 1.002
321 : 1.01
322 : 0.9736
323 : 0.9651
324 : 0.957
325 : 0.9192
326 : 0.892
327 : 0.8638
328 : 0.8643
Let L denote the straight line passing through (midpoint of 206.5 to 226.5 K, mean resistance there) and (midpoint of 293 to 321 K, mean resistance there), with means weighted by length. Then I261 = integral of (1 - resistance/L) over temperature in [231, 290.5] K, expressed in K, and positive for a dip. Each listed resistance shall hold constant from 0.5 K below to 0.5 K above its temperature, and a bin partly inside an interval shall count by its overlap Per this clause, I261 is 6.6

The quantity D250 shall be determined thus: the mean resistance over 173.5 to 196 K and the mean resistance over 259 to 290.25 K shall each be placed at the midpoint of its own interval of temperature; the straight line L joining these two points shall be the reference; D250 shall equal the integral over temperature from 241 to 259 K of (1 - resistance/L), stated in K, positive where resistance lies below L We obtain 3.73 K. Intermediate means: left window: 1.18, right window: 1.03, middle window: 0.847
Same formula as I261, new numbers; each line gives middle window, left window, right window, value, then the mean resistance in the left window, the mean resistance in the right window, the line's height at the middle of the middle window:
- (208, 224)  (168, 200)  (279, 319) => -1.6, 1.19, 0.985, 1.14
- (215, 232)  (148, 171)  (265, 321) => -2.8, 1.04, 0.999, 1.02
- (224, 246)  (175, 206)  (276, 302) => 2.1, 1.27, 1.03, 1.16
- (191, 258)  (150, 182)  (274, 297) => -4.8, 1.08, 1.04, 1.06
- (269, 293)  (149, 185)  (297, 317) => -2.2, 1.08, 0.928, 0.957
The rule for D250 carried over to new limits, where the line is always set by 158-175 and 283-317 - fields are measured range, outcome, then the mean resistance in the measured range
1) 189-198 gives -2.0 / 1.27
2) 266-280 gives -0.6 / 1.04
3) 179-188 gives -1.0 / 1.16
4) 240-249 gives 1.1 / 0.885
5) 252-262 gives 1.1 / 0.891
